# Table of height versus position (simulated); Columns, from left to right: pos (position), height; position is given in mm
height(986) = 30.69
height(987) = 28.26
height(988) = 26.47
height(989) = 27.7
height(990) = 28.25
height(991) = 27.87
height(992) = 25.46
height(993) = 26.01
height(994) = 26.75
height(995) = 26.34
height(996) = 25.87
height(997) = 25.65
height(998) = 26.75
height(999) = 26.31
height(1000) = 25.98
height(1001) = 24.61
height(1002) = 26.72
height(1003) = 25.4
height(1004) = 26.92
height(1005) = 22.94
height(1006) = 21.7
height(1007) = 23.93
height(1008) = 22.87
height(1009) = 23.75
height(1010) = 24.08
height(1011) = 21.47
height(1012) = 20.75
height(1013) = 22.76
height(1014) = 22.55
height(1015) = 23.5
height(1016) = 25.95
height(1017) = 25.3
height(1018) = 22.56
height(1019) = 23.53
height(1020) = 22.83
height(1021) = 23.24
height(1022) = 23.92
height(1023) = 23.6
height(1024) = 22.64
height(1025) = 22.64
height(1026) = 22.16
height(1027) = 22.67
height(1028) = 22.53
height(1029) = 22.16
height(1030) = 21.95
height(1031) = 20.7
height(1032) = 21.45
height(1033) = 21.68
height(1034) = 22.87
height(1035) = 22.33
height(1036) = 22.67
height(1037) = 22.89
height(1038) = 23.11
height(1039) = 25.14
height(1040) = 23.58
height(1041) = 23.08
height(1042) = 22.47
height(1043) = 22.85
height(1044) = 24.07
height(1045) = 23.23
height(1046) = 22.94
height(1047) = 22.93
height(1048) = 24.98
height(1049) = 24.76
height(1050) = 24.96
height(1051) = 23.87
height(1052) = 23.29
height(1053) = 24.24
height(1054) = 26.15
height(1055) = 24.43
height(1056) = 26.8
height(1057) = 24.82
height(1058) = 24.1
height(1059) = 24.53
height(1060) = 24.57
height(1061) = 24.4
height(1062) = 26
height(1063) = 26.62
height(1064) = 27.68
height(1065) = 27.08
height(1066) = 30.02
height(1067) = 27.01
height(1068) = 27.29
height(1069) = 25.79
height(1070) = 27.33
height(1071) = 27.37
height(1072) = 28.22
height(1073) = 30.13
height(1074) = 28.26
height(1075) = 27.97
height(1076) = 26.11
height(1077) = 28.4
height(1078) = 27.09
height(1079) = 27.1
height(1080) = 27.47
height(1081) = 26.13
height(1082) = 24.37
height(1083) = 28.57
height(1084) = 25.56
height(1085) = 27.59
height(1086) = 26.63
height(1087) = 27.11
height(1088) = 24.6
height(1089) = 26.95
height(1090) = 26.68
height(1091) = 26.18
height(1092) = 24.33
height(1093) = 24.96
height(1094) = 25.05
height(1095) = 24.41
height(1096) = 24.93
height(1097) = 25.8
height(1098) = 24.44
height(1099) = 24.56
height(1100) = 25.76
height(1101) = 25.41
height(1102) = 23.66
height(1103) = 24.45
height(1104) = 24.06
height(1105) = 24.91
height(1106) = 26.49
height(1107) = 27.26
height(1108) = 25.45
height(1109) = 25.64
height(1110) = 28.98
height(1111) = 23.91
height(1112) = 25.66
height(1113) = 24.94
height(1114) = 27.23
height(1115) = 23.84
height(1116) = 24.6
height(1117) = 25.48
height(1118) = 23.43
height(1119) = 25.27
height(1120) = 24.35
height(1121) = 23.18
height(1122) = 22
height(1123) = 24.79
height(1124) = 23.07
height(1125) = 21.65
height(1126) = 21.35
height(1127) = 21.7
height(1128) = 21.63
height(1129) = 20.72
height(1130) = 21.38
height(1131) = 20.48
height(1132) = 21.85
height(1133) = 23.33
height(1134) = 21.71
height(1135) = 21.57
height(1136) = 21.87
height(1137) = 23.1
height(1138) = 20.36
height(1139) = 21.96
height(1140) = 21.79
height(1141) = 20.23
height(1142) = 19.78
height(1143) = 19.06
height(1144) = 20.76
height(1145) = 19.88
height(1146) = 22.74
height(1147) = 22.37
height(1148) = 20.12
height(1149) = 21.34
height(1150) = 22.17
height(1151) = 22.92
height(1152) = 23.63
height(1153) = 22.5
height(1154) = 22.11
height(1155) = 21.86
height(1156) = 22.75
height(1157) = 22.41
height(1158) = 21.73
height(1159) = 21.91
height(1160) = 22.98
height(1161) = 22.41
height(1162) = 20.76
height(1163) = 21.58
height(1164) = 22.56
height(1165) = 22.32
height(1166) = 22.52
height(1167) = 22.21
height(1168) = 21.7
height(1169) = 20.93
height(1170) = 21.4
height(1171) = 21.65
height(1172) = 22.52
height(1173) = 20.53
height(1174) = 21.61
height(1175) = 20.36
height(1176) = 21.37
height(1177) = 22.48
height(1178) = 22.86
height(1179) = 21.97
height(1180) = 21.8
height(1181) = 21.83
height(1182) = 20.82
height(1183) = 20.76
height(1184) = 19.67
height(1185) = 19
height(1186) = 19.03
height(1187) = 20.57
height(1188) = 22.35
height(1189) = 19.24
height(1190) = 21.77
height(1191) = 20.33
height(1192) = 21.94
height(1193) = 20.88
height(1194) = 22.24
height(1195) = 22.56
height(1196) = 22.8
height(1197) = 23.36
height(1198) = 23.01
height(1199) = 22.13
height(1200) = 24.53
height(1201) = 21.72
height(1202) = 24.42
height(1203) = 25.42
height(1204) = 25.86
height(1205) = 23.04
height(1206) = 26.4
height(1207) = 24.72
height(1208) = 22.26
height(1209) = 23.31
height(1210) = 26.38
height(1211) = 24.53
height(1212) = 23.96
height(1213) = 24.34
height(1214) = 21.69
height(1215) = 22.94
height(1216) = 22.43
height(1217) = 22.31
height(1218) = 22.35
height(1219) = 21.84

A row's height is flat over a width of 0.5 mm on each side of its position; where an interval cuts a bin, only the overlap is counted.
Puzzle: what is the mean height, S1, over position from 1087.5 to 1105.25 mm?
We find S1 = 25.1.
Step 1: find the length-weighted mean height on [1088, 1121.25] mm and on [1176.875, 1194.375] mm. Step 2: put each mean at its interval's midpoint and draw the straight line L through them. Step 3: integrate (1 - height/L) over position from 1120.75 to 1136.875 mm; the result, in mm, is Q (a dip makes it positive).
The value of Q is 1.3 mm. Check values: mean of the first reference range 25.2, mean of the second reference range 21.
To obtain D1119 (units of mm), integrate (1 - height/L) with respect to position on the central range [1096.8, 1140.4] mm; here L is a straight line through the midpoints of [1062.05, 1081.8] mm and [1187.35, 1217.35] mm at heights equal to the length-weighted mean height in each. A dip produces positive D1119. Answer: 3.6 mm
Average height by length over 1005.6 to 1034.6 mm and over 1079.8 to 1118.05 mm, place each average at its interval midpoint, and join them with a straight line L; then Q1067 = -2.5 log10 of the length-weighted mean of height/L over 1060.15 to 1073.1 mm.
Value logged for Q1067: -0.11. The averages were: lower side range 22.8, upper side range 25.6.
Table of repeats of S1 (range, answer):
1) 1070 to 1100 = 26.5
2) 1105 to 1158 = 22.9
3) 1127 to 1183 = 21.7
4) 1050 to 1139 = 25.1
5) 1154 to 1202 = 21.7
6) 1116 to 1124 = 24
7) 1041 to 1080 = 25.8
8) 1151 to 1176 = 22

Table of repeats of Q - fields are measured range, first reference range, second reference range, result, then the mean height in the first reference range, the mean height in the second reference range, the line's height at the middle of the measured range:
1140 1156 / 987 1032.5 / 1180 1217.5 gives 1.06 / 24.2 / 22.5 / 23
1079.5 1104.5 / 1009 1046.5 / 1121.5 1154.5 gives -3.80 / 22.9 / 21.7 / 22.2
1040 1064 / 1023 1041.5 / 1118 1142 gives -2.03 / 22.6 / 22.1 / 22.5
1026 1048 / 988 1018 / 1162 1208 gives 1.48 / 25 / 22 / 24.4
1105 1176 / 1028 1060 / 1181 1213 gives 1.05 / 23.5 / 22.6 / 22.9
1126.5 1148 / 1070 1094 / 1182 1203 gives 2.61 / 26.8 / 21.7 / 24.3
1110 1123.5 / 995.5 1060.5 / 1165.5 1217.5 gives -1.01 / 23.7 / 22.3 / 23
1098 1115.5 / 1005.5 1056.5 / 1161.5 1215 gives -2.00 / 23.3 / 22.3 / 22.8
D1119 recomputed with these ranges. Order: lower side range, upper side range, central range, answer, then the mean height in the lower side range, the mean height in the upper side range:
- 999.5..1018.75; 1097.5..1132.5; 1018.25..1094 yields -3.0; 23.9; 24.1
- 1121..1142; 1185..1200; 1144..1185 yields -0.1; 21.8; 21.6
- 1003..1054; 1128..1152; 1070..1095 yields -4.9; 23.2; 21.4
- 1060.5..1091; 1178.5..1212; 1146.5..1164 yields 1.4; 27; 22.5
